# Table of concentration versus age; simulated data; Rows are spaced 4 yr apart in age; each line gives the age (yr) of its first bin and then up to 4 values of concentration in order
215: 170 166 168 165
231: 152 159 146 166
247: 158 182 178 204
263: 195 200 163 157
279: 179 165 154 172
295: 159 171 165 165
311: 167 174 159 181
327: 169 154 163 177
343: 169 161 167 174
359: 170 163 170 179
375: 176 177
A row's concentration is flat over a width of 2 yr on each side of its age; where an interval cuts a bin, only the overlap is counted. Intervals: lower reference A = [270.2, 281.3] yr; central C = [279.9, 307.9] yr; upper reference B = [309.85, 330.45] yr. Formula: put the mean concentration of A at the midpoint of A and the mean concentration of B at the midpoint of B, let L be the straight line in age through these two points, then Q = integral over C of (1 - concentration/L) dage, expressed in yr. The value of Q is 0.4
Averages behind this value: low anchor 167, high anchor 169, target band 165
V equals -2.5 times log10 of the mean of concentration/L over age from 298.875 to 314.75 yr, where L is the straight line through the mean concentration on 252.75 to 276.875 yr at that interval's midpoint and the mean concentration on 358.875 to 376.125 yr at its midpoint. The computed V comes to 0.07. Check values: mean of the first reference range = 183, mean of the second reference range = 172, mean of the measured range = 167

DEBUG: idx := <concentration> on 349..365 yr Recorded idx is 168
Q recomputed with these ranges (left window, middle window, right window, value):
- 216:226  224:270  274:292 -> -1.8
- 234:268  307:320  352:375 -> 0.5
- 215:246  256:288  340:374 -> -2.8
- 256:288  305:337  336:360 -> 1.1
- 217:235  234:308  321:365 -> -2.8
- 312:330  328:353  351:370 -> 0.6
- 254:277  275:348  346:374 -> 4.0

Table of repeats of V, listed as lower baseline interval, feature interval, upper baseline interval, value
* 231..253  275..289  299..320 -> -0.001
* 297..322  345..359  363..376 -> 0.024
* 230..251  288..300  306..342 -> -0.009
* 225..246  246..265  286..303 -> -0.156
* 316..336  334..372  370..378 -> 0.019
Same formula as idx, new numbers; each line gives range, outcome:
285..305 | 164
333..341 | 170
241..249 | 162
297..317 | 168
